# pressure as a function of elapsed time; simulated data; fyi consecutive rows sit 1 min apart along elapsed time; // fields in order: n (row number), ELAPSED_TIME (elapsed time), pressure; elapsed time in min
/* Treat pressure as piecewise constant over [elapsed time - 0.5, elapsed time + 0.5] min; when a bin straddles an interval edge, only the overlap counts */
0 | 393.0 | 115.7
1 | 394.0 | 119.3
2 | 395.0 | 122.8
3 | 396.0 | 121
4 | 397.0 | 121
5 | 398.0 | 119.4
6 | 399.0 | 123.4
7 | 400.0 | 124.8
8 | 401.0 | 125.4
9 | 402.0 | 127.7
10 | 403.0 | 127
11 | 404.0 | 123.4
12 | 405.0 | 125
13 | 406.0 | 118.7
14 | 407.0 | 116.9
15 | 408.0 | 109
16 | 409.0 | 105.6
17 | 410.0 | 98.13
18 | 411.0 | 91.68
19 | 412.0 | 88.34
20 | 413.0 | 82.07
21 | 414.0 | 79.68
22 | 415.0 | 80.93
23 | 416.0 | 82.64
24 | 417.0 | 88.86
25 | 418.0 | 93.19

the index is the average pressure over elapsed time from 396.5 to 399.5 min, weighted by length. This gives 121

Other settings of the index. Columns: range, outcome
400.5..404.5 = 126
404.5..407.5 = 120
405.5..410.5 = 110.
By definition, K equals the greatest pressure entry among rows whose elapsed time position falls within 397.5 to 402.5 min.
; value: 127.7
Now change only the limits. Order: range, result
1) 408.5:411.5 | 105.6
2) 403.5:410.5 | 125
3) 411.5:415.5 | 88.34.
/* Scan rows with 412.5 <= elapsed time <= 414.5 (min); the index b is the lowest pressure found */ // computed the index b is 79.68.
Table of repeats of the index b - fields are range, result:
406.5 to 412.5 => 88.34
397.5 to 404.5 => 119.4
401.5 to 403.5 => 127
